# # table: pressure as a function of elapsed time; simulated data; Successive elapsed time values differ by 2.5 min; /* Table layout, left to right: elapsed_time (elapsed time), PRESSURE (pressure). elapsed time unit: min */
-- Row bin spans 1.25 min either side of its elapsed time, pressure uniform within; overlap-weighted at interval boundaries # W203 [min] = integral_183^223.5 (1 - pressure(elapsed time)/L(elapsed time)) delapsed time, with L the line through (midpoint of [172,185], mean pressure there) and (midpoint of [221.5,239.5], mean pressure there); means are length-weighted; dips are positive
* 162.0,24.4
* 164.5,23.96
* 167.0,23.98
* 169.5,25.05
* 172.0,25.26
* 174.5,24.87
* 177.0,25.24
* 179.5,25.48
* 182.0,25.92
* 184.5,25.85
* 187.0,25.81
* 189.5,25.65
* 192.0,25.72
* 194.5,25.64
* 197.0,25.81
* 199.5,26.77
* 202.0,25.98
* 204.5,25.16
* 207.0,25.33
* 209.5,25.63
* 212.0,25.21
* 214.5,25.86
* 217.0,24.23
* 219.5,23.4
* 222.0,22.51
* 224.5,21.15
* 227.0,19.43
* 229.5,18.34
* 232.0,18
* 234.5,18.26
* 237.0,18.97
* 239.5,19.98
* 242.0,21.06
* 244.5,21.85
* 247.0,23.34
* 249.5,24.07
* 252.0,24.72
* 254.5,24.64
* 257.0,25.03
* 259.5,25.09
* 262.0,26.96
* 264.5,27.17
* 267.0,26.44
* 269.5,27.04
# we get -4.9 min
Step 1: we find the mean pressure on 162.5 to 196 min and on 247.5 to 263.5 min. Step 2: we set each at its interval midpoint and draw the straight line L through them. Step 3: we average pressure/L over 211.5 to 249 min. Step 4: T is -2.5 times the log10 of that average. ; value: 0.17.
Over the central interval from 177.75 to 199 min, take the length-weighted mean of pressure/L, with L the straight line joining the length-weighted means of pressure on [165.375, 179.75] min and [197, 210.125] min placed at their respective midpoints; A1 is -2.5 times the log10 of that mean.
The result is -0.02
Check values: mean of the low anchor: 24.9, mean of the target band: 25.8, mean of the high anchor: 25.8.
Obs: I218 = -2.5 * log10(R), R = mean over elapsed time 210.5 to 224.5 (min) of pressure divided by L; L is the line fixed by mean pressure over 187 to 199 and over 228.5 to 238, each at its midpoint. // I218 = -0.13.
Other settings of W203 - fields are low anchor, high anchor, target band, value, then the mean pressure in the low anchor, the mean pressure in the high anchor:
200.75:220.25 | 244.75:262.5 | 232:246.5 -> 2.78 min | 25.1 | 24.6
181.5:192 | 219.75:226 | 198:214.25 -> -1.34 min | 25.8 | 22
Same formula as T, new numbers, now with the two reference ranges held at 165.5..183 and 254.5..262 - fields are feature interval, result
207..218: 0.00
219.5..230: 0.21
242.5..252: 0.10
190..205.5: -0.03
